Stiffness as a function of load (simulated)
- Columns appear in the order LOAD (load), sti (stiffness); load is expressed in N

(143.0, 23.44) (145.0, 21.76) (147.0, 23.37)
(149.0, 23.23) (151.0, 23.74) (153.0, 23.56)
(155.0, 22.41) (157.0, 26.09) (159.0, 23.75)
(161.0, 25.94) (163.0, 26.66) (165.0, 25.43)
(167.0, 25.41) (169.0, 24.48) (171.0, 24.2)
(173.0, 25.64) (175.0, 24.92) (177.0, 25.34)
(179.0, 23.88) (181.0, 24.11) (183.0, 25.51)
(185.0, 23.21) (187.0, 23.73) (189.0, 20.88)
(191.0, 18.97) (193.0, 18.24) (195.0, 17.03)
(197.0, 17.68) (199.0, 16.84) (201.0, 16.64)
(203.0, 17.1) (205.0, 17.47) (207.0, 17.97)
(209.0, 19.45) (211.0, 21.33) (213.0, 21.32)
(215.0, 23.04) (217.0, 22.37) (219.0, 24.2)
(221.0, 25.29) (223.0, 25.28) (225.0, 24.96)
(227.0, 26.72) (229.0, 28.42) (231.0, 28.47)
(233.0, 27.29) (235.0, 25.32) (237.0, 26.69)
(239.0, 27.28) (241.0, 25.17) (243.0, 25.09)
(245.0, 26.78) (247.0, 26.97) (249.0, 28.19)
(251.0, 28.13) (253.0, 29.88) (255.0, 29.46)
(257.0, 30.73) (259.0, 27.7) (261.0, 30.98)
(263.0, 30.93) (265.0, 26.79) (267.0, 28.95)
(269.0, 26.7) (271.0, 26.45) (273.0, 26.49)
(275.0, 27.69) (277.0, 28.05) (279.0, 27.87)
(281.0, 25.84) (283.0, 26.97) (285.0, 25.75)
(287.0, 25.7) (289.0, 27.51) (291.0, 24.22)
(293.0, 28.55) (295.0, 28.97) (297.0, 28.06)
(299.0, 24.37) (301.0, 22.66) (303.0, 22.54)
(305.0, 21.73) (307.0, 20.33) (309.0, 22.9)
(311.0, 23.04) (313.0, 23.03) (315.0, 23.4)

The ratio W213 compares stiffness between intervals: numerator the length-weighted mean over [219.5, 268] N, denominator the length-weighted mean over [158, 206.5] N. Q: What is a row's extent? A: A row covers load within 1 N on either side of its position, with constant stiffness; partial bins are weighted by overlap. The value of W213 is 1.24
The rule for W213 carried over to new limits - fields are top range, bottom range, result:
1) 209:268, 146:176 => 1.08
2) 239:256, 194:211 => 1.55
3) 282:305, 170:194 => 1.11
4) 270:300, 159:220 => 1.22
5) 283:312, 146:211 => 1.11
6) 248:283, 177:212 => 1.40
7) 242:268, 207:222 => 1.29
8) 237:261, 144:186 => 1.14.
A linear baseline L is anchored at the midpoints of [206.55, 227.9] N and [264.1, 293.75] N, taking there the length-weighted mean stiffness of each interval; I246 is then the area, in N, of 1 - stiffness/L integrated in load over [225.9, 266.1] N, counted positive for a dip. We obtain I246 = -4.9 N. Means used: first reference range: 23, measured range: 27.8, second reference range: 26.9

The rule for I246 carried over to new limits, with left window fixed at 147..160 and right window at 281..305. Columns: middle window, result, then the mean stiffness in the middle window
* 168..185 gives -0.41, 24.7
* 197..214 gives 4.19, 18.5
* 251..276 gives -3.17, 28.5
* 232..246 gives -0.70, 26.2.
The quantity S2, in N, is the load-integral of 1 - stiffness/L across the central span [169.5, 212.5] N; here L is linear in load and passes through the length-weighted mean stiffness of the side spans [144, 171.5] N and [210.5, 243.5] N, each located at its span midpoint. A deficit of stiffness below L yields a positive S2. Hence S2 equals 6.5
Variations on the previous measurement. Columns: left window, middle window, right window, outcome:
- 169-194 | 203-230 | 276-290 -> 2.0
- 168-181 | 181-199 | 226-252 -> 3.3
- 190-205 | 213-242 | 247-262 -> -2.5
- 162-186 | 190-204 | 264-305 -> 4.3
